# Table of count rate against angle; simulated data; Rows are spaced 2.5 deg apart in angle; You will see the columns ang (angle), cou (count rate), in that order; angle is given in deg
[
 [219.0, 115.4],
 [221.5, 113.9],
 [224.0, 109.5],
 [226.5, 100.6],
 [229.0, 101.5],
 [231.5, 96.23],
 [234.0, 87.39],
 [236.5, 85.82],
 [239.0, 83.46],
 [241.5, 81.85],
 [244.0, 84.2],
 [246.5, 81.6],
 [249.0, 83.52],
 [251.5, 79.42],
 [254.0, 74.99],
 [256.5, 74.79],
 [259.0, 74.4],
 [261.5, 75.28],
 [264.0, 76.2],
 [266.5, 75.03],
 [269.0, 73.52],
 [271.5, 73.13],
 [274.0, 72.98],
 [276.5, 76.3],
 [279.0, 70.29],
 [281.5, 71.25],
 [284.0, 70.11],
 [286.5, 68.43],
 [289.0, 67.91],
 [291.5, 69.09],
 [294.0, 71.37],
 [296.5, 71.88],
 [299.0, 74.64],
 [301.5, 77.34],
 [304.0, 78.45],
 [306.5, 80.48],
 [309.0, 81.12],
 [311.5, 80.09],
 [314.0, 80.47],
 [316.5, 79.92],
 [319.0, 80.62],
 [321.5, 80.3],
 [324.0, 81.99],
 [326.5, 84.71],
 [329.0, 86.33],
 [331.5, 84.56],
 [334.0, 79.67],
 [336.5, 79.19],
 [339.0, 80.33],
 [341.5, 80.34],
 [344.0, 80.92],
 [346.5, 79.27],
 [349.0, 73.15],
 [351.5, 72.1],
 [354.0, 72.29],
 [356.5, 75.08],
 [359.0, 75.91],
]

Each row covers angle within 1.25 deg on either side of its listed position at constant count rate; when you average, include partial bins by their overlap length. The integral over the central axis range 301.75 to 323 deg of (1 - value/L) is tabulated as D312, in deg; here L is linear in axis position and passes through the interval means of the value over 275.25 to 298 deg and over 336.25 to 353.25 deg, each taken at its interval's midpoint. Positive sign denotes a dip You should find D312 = -1.8 deg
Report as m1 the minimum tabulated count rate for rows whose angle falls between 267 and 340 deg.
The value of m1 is 67.91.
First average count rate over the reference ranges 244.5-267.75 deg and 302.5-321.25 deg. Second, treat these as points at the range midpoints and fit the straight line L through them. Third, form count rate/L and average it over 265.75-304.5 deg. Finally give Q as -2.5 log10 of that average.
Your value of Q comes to 0.09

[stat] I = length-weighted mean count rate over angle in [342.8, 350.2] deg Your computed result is 77.8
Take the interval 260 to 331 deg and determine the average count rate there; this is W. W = 76.1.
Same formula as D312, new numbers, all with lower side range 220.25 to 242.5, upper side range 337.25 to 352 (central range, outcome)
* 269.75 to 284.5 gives 2.68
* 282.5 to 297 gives 2.83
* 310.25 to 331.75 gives -0.08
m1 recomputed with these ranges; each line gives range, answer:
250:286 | 70.11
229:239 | 83.46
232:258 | 74.79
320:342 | 79.19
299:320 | 74.64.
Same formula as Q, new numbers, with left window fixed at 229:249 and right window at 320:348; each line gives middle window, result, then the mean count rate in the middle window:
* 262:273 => 0.14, 74.5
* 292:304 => 0.13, 74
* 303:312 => 0.04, 80.1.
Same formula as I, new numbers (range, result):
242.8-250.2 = 83.1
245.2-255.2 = 79.9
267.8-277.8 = 74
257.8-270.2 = 74.9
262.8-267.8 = 75.6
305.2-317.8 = 80.4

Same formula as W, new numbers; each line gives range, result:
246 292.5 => 74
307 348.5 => 81.1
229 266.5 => 81.8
